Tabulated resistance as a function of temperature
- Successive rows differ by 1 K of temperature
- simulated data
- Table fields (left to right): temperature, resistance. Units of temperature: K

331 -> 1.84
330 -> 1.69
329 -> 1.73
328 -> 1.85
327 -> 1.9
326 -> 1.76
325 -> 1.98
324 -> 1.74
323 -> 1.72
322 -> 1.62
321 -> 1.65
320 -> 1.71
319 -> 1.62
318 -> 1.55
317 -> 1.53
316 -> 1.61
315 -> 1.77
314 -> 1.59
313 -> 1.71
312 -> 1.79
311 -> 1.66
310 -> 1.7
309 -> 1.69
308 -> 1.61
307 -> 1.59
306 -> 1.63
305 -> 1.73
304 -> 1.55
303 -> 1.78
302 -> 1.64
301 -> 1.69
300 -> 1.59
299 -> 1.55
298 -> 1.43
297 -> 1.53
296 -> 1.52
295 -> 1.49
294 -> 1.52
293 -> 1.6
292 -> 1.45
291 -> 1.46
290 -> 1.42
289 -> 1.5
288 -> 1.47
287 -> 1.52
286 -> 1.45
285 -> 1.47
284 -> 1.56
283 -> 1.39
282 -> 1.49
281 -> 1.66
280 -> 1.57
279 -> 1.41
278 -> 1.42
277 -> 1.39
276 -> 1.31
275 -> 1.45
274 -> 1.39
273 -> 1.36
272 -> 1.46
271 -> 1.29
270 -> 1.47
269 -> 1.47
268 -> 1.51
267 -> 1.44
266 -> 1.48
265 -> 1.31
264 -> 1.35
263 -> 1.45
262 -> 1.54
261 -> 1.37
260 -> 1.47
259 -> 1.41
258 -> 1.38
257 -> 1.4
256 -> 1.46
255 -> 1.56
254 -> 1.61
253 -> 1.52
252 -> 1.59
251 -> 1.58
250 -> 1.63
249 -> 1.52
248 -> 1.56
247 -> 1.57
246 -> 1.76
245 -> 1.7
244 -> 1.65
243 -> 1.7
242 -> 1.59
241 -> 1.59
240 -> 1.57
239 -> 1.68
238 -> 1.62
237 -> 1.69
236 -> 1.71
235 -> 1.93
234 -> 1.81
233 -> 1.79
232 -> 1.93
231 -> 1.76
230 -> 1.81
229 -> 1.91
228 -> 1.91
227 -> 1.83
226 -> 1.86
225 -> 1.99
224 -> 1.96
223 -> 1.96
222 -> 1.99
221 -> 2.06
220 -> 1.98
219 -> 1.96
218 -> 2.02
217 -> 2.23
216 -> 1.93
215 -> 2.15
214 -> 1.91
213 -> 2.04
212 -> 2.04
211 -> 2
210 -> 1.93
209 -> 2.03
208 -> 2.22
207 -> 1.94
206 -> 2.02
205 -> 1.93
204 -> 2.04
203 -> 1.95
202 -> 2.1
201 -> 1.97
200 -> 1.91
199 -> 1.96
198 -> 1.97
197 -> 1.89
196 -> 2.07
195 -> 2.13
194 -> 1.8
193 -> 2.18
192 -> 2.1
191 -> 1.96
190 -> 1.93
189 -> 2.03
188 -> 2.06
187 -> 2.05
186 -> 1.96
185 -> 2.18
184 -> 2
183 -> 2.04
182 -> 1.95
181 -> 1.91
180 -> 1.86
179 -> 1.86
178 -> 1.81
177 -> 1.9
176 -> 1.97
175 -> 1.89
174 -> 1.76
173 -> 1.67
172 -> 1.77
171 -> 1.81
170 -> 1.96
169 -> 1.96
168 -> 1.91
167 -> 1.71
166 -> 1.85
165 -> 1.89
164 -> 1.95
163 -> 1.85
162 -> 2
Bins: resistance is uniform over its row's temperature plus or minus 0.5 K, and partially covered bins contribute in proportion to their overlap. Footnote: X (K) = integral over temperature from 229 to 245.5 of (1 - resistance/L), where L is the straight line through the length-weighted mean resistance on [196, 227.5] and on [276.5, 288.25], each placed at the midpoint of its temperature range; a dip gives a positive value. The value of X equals 0.8 K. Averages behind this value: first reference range 1.99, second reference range 1.48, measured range 1.73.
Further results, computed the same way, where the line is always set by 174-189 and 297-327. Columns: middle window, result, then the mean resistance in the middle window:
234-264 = 3.8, 1.58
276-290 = 2.0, 1.48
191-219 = -1.7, 2.02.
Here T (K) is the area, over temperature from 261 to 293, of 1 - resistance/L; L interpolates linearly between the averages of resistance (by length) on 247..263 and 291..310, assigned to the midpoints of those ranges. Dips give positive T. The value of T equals 2.0 K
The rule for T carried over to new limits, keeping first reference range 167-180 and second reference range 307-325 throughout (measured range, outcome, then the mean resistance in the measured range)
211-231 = -2.0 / 1.97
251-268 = 2.7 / 1.46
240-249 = 0.7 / 1.63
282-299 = 2.1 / 1.49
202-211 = -1.0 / 2.01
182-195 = -1.4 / 2.03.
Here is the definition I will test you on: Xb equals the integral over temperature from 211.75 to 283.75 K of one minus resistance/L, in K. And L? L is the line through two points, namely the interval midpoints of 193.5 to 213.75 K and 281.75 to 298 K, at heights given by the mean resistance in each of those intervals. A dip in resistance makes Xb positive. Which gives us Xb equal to 3.64 K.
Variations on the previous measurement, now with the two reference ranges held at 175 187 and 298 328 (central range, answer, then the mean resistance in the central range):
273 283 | 1.73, 1.45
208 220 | -0.93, 2.03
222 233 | -0.22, 1.89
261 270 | 1.69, 1.44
